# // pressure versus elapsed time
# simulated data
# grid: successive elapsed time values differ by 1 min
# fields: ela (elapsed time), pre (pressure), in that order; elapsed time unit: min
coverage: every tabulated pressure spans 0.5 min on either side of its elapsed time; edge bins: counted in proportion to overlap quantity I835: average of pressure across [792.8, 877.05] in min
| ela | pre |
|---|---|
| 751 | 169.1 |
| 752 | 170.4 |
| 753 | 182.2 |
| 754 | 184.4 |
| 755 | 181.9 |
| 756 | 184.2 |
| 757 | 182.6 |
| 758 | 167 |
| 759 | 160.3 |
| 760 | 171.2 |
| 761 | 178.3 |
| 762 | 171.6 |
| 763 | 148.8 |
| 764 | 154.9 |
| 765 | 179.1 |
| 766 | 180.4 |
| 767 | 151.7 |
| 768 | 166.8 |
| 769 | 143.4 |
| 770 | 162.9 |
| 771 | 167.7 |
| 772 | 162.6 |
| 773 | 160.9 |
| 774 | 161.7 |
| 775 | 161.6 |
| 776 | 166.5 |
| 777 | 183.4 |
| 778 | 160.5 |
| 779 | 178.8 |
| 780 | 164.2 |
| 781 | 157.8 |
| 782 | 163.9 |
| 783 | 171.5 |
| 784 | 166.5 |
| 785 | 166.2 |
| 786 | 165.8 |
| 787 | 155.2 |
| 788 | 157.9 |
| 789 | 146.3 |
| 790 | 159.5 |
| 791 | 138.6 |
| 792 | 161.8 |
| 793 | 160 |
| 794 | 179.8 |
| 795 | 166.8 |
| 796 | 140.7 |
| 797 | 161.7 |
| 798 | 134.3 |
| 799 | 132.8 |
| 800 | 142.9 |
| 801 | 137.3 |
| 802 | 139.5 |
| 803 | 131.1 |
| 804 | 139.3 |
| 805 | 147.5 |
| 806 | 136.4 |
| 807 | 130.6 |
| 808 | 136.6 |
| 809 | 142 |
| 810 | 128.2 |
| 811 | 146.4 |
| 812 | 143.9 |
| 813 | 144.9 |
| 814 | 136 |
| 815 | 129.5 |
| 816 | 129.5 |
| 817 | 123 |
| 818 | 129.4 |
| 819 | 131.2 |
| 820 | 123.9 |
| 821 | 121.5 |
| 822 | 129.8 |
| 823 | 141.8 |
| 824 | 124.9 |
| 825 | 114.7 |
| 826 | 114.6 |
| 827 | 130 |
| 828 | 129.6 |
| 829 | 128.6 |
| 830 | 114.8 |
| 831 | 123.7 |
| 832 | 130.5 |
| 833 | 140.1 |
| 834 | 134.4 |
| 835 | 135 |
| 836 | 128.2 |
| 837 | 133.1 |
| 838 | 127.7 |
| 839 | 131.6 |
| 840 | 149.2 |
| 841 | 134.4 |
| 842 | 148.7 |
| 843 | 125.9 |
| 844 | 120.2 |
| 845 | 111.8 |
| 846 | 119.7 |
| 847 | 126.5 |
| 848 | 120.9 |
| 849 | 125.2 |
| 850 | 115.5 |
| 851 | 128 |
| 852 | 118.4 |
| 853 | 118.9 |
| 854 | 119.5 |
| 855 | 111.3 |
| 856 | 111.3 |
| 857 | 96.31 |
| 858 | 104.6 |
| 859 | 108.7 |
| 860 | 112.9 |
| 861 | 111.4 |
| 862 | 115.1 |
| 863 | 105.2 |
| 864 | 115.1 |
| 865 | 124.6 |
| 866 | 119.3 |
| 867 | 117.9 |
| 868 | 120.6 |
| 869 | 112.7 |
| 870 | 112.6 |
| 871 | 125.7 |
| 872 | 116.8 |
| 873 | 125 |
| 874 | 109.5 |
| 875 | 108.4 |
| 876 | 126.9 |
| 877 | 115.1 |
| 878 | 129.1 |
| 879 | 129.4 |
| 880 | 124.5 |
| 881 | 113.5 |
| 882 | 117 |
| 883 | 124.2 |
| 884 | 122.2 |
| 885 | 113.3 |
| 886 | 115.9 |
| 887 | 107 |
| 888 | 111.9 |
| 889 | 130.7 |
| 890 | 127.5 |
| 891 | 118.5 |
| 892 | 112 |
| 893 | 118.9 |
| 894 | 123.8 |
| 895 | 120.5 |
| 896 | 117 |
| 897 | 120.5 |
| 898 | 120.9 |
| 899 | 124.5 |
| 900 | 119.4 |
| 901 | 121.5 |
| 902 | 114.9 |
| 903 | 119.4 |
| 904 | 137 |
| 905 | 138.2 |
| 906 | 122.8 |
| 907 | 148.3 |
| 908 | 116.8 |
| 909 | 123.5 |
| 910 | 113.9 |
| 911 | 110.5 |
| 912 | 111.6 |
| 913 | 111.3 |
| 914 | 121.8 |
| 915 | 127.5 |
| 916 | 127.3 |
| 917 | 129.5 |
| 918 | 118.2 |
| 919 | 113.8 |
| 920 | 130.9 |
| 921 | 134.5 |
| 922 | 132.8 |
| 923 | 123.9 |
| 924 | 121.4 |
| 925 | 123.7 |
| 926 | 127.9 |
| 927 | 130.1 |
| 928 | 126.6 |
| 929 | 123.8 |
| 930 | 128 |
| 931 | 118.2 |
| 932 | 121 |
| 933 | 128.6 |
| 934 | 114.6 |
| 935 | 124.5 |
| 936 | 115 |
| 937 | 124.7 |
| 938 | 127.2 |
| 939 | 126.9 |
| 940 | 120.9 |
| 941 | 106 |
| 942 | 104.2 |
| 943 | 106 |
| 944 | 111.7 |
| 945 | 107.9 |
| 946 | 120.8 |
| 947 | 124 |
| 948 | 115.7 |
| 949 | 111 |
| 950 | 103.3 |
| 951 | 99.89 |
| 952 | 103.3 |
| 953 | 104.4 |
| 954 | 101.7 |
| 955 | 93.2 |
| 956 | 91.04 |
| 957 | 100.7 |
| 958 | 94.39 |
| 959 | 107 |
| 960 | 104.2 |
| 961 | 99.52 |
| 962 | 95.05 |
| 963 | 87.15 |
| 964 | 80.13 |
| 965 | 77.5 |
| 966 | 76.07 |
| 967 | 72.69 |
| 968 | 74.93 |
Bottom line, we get 128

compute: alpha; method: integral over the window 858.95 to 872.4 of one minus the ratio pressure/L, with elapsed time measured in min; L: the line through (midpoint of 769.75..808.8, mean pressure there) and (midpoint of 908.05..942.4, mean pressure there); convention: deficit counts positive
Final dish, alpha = 2.0 min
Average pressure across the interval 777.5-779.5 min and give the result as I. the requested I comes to 170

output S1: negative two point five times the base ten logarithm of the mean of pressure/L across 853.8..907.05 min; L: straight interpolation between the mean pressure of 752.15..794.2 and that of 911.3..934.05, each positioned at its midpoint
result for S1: 0.15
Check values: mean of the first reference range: 166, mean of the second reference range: 124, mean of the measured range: 118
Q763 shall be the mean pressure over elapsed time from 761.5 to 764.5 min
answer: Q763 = 158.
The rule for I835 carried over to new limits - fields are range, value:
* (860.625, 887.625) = 118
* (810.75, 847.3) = 130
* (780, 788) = 163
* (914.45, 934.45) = 125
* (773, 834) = 144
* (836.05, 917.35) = 121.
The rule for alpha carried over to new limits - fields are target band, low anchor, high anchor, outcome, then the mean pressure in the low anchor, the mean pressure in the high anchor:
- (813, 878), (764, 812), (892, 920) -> 7.6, 155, 122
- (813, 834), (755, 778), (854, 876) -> 1.3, 167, 114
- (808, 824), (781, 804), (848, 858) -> 0.6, 153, 116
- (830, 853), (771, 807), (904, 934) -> 2.4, 156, 124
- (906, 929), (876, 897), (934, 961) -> -1.9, 120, 110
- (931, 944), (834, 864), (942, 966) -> -1.7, 121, 101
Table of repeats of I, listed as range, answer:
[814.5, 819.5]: 129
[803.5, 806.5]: 141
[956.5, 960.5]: 102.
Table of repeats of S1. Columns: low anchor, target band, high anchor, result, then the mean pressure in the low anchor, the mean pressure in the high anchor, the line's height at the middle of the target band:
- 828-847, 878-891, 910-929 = 0.05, 130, 123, 126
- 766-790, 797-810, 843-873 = 0.08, 163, 116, 148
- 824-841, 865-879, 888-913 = 0.05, 129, 122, 125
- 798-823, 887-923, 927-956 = -0.02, 135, 115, 120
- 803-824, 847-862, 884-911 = 0.12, 134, 121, 128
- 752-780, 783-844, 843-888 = 0.04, 169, 117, 144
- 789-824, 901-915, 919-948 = 0.02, 140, 121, 125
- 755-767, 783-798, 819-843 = -0.04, 170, 130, 153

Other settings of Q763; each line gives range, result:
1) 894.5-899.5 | 121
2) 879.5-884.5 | 120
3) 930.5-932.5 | 120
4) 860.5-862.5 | 113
